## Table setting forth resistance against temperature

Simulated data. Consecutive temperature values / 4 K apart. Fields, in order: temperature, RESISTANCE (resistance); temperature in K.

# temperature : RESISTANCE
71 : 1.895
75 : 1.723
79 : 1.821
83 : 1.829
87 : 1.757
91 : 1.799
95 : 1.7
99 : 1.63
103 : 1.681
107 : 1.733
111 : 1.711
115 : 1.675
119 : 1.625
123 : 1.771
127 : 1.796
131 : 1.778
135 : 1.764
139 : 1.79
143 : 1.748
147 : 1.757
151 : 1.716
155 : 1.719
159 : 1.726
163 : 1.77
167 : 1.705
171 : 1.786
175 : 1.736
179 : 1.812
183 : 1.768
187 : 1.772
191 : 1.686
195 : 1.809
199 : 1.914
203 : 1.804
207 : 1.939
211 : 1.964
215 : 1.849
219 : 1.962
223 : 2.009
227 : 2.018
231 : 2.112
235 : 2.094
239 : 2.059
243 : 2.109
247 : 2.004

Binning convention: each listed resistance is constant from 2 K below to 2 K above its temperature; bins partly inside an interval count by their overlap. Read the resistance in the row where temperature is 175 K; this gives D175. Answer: 1.736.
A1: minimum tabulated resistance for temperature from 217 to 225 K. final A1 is 1.962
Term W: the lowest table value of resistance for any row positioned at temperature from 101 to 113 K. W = 1.681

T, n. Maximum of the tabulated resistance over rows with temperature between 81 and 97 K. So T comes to 1.829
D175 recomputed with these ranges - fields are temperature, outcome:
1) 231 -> 2.112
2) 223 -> 2.009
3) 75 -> 1.723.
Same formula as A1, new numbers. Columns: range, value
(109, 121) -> 1.625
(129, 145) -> 1.748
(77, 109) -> 1.63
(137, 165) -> 1.716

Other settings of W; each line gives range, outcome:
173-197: 1.686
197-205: 1.804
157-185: 1.705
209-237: 1.849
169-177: 1.736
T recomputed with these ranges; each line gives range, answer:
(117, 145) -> 1.796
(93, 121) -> 1.733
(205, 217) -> 1.964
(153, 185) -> 1.812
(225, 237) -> 2.112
